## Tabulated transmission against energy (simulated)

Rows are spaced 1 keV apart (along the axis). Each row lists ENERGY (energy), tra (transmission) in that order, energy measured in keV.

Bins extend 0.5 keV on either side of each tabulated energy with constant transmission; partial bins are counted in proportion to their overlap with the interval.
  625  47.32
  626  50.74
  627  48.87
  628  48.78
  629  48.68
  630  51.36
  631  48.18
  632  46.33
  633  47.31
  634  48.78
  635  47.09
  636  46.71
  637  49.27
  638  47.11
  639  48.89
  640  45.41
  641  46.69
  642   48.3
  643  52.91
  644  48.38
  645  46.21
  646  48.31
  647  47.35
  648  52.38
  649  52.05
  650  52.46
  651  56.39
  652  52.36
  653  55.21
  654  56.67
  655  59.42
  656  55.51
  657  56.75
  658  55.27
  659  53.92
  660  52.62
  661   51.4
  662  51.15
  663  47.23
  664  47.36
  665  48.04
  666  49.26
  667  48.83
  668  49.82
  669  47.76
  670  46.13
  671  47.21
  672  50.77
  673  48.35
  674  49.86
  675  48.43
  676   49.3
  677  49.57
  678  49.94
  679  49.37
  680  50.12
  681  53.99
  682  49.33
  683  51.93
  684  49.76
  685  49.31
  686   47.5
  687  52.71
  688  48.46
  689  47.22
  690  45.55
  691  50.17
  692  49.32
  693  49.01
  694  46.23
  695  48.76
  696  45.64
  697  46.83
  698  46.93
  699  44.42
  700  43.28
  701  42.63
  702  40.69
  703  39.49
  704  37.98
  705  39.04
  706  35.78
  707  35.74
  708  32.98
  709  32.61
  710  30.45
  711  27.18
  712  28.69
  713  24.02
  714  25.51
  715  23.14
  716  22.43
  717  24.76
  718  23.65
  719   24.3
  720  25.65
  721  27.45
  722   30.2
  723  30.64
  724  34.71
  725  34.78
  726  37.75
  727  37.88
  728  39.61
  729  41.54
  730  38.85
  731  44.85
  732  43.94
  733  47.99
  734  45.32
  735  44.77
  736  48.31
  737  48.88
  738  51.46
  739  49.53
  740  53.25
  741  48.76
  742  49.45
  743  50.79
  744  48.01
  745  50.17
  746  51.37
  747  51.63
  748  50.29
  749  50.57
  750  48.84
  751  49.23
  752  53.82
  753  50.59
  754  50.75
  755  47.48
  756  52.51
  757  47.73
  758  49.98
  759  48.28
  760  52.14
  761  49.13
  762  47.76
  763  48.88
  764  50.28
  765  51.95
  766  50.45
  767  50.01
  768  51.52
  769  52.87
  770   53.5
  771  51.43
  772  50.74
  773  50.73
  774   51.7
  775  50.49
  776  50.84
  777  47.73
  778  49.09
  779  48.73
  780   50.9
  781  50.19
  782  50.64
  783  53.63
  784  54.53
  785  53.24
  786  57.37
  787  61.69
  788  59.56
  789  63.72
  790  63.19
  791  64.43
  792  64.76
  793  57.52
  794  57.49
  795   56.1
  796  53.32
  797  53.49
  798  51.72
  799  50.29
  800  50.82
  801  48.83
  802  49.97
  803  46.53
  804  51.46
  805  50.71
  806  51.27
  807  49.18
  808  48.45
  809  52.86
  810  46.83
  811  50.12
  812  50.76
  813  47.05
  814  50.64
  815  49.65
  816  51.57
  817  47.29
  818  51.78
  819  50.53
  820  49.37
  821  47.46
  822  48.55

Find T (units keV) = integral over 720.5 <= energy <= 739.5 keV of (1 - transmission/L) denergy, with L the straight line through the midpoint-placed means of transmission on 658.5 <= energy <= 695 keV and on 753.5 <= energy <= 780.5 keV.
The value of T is 3.4 keV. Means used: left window 49.4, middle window 41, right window 50.3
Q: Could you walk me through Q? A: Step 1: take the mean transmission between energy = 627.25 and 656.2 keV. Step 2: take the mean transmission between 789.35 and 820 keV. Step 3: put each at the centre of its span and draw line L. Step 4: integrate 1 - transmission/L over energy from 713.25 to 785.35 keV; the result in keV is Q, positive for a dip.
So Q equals 8.7 keV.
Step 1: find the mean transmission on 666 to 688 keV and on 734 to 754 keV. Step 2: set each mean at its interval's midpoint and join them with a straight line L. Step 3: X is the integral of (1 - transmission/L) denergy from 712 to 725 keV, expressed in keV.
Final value 6.0 keV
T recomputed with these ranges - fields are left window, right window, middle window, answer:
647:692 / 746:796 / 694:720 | 8.4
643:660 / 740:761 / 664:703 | 3.0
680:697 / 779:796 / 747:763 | 1.3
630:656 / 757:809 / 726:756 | 2.4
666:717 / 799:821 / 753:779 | -1.6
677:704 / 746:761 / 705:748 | 9.6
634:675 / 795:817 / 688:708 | 2.6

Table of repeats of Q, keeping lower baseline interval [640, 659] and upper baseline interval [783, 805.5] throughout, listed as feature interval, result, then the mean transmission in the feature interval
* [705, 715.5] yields 4.6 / 30.1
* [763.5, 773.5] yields 0.6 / 51.3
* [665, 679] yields 1.0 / 48.9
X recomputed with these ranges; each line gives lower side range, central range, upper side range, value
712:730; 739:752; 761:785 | -3.43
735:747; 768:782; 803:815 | -0.25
